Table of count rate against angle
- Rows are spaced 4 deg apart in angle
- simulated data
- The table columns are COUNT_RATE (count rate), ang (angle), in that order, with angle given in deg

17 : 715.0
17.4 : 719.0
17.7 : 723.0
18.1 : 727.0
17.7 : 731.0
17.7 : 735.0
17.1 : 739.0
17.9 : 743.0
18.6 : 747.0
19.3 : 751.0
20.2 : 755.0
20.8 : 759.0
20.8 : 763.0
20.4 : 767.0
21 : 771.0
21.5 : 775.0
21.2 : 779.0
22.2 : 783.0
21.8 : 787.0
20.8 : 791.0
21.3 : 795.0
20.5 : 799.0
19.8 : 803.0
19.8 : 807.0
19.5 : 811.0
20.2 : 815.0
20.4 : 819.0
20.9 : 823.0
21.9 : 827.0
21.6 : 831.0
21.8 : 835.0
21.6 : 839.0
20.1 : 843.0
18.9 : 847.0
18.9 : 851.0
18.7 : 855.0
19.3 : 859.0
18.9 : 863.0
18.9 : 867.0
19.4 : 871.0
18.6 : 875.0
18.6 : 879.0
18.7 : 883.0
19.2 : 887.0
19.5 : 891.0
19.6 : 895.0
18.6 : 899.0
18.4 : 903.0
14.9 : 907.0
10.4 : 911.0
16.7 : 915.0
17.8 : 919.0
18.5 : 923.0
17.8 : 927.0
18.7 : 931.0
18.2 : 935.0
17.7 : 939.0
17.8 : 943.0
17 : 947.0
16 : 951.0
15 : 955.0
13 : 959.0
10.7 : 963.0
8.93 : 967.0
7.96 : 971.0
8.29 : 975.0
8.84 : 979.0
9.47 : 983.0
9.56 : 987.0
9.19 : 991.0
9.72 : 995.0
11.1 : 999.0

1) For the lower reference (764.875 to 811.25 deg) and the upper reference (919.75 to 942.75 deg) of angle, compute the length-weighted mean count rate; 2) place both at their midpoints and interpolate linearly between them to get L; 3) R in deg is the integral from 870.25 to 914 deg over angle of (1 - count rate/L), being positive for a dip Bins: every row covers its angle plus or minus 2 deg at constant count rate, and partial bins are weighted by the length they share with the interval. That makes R 2.7 deg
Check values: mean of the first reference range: 20.9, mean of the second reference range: 18.1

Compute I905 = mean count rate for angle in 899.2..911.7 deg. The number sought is 15.6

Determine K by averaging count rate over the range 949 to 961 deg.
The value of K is 14.7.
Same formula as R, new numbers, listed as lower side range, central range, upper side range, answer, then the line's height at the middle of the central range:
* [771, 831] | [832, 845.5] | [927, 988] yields -1.5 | 19.1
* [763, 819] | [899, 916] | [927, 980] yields 0.5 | 15.9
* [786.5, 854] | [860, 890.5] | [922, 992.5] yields -2.2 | 17.7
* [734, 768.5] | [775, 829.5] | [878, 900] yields -4.7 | 19.2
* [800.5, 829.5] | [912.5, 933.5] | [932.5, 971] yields -2.6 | 15.8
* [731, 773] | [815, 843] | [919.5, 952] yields -3.8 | 18.7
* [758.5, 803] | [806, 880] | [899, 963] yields -3.0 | 19.1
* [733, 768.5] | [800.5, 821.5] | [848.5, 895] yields -1.0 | 19.1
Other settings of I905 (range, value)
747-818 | 20.6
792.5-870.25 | 20.1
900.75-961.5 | 16.5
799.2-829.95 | 20.4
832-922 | 18.6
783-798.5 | 21.3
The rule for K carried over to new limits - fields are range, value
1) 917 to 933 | 18.2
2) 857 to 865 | 19.1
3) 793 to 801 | 20.9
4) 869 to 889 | 18.9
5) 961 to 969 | 9.81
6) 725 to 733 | 17.9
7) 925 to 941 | 18.1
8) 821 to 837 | 21.5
